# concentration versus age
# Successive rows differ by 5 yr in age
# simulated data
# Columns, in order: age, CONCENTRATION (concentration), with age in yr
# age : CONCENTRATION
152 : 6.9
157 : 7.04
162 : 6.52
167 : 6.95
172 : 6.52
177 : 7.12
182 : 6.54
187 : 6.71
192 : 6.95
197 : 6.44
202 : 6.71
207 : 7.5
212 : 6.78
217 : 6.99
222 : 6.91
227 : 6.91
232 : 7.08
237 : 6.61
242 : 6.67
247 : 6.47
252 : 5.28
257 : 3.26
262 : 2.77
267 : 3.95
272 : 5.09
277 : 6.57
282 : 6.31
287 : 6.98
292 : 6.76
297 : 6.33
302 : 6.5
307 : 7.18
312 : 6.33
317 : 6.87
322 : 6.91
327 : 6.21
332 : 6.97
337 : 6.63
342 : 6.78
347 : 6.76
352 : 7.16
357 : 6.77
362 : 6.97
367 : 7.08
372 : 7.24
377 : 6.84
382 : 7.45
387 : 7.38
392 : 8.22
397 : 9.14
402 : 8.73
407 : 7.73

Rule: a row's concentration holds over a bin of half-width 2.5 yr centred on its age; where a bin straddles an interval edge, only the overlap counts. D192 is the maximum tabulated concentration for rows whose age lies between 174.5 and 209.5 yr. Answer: 7.5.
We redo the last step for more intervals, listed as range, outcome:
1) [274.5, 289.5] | 6.98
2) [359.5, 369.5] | 7.08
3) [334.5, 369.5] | 7.16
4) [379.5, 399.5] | 9.14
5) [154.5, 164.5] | 7.04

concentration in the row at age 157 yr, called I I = 7.04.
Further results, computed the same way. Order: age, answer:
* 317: 6.87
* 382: 7.45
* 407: 7.73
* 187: 6.71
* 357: 6.77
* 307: 7.18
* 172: 6.52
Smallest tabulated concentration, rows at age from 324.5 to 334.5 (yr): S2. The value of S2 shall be 6.21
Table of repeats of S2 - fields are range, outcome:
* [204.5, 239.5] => 6.61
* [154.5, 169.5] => 6.52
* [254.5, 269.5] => 2.77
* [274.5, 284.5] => 6.31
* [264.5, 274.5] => 3.95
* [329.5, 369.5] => 6.63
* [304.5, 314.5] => 6.33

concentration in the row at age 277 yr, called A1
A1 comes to 6.57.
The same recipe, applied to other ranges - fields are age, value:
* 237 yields 6.61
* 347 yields 6.76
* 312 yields 6.33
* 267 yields 3.95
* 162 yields 6.52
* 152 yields 6.9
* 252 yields 5.28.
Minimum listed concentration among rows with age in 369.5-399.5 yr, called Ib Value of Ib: 6.84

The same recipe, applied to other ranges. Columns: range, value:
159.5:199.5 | 6.44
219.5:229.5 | 6.91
